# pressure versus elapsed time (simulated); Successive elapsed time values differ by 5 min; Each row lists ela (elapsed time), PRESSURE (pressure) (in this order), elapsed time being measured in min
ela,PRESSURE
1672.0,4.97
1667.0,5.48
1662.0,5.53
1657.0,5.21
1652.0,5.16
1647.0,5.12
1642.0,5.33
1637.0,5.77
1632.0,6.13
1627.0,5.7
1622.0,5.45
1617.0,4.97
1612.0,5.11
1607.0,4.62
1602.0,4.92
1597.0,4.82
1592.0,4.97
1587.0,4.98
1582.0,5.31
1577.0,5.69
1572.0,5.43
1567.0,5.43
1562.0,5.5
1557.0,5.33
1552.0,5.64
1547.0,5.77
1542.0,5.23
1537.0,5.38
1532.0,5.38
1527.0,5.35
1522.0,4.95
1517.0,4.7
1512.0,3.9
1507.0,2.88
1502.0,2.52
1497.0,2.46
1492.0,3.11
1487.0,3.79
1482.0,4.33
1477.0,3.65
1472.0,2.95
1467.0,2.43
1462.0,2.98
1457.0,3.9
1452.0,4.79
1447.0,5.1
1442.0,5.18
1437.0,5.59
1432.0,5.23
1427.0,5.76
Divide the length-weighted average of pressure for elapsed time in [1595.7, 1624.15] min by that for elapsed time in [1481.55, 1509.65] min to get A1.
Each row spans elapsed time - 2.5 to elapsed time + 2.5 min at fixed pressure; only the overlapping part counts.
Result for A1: 1.6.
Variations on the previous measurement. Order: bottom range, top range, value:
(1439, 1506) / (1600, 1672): 1.46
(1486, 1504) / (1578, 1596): 1.76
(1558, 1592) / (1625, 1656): 1.03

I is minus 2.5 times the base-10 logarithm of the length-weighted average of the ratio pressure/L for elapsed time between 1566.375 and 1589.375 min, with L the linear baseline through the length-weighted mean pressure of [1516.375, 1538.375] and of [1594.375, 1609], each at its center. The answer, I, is -0.094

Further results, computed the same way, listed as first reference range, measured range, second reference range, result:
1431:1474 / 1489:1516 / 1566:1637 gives 0.43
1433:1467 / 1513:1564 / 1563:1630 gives -0.08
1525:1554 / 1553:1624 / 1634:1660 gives 0.04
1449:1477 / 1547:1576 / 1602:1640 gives -0.18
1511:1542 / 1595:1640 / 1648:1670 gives -0.01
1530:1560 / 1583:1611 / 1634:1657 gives 0.11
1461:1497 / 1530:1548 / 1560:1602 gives -0.22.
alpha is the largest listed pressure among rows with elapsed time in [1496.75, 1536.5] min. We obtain 5.38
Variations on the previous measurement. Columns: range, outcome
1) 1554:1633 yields 6.13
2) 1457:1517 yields 4.7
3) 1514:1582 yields 5.77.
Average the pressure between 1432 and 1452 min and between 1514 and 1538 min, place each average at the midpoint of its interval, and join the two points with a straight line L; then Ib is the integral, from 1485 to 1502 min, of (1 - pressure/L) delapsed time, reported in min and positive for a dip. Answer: 7.1 min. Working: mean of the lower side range 5.22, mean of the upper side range 5.11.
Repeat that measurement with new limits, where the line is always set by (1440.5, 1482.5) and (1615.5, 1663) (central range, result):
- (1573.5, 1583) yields -1.2 min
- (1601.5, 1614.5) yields 0.7 min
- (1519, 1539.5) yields -3.6 min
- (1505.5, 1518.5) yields 1.5 min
